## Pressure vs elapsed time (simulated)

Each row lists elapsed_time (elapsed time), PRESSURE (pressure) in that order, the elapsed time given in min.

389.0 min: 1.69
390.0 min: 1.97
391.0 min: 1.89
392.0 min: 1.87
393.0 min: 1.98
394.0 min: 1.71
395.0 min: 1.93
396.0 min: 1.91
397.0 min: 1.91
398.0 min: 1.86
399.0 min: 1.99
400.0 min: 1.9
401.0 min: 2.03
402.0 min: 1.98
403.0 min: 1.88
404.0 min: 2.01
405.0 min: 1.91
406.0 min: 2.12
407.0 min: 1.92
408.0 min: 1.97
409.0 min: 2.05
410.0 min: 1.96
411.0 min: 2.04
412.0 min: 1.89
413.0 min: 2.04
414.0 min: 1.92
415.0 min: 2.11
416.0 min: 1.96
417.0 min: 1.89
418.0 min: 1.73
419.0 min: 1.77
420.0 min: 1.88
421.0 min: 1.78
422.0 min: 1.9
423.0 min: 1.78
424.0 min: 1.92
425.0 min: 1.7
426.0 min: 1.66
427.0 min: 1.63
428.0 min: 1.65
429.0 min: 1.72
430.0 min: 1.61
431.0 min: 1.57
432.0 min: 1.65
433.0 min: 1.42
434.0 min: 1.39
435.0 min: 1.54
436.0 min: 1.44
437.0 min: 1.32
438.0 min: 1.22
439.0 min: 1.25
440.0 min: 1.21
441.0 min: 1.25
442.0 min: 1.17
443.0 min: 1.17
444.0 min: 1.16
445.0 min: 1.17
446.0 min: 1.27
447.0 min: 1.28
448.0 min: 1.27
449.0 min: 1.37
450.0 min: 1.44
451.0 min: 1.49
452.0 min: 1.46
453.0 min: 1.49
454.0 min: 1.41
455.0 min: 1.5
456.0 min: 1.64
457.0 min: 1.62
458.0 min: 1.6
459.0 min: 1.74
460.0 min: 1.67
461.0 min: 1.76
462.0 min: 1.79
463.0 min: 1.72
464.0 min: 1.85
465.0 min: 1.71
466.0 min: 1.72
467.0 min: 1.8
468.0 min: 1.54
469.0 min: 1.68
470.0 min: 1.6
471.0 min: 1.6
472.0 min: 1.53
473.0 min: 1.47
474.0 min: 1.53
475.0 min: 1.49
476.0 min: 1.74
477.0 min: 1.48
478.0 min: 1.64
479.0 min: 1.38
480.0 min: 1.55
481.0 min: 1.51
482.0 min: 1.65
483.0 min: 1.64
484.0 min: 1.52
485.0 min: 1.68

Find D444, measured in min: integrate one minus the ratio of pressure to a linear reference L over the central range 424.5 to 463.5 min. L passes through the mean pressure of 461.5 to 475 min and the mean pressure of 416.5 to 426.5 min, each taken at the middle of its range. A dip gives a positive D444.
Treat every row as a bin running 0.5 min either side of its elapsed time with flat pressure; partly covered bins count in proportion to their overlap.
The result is 5.8 min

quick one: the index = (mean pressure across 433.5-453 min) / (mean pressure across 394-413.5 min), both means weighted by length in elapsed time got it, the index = 0.67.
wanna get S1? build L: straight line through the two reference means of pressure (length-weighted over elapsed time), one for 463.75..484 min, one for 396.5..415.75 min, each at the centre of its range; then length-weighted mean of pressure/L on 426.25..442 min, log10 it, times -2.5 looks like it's 0.25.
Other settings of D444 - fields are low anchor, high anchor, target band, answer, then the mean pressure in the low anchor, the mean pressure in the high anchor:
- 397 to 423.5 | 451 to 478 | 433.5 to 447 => 3.73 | 1.93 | 1.62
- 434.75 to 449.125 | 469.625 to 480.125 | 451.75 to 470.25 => -2.88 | 1.27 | 1.55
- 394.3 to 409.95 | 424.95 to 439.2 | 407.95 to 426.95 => -1.67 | 1.95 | 1.52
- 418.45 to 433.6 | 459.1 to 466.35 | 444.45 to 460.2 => 2.51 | 1.71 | 1.75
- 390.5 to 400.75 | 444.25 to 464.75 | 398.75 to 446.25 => 1.07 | 1.9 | 1.52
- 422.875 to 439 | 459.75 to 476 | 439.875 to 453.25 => 2.53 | 1.56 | 1.66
